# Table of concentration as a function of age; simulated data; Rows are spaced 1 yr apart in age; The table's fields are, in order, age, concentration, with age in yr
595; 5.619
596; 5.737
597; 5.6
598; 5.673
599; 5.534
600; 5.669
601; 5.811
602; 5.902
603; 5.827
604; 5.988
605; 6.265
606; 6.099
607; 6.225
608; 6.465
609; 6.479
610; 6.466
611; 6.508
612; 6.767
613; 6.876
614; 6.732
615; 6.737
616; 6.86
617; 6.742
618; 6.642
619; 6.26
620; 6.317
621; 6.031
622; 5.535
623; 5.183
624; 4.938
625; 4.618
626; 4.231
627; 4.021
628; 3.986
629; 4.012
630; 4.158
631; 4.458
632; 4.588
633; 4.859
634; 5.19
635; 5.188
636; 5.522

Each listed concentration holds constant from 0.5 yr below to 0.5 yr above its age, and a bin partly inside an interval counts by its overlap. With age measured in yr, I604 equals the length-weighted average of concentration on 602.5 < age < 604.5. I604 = 5.91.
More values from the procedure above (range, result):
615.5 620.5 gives 6.56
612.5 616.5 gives 6.8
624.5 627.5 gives 4.29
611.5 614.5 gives 6.79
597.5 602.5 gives 5.72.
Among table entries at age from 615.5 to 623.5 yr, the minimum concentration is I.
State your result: 5.183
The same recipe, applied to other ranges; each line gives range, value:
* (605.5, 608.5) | 6.099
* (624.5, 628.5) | 3.986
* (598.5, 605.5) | 5.534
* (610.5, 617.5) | 6.508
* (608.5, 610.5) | 6.466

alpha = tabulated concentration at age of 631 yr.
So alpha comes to 4.458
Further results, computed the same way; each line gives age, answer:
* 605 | 6.265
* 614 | 6.732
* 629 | 4.012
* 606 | 6.099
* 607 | 6.225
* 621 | 6.031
